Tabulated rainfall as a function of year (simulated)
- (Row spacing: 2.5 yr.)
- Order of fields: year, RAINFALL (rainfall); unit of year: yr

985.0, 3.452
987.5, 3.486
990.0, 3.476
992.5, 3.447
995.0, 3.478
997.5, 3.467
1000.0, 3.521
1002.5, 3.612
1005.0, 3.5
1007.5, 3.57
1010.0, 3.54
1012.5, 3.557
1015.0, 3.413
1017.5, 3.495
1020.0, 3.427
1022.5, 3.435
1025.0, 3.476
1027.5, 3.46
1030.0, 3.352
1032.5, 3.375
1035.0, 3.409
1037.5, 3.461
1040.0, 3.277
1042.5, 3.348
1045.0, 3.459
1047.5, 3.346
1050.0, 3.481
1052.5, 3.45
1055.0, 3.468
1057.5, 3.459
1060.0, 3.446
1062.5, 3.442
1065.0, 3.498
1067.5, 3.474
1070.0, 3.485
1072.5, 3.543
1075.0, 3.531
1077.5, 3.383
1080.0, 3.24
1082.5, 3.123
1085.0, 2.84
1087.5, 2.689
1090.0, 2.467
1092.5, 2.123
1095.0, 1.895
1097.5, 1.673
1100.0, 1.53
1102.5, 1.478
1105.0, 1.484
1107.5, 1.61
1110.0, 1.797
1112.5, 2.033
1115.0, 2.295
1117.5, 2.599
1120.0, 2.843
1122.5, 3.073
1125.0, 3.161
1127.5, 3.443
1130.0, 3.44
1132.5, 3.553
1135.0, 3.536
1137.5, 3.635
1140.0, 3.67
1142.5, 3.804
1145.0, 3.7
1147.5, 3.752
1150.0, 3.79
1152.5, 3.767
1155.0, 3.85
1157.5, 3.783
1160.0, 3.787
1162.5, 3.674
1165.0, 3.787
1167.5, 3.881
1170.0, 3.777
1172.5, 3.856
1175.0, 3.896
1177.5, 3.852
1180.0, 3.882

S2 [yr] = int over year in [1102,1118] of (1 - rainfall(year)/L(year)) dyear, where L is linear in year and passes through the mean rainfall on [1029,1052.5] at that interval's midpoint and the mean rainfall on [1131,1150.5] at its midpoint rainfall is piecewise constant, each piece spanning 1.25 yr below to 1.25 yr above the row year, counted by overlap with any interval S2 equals 7.6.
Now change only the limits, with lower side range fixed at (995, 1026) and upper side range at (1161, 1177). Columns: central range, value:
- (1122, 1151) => 1.5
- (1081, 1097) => 5.1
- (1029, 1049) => 1.0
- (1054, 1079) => 1.0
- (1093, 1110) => 9.4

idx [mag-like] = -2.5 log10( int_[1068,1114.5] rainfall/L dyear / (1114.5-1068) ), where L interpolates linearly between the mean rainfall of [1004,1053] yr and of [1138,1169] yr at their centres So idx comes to 0.414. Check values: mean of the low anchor 3.44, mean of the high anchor 3.77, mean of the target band 2.45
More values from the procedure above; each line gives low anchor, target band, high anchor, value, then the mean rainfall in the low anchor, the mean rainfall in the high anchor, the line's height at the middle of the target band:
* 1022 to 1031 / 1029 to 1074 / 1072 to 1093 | -0.06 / 3.43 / 3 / 3.24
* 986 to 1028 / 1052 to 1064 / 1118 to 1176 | 0.03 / 3.49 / 3.61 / 3.54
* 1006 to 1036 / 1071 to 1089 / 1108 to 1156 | 0.05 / 3.46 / 3.22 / 3.33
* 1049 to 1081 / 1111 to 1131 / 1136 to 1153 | 0.27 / 3.46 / 3.73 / 3.65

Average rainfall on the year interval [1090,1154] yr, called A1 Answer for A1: 2.79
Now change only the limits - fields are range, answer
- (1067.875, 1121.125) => 2.48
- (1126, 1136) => 3.48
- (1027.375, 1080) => 3.43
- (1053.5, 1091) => 3.28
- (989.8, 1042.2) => 3.46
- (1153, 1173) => 3.8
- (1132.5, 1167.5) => 3.73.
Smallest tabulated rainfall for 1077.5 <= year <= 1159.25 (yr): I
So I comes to 1.478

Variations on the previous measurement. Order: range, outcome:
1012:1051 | 3.277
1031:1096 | 1.895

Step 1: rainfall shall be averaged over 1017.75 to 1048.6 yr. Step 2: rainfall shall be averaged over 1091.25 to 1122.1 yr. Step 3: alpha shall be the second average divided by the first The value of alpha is 0.58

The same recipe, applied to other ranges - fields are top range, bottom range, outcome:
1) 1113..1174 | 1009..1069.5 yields 1.02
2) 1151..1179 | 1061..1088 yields 1.15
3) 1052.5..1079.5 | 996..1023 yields 0.99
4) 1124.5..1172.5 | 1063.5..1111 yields 1.43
